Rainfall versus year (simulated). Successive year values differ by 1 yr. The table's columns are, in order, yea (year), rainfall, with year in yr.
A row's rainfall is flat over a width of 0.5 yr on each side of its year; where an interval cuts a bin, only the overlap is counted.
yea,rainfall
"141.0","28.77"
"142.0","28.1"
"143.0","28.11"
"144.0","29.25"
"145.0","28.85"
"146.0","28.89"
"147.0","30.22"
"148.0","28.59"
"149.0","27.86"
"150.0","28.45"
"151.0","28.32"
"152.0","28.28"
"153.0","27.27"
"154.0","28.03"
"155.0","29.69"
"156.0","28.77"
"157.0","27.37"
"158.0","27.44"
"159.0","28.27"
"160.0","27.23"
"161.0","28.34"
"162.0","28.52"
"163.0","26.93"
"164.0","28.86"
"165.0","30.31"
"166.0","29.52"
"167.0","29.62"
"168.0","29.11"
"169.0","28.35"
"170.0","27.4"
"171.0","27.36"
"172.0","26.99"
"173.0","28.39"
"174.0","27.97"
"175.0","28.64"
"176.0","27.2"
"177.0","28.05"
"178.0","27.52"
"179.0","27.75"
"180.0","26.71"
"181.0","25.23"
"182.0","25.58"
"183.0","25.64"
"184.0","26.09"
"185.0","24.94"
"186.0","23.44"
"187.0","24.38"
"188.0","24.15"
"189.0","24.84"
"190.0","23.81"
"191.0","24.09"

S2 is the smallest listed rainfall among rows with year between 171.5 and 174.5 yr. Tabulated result 26.99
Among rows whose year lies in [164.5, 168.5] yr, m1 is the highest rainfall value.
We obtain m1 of 30.31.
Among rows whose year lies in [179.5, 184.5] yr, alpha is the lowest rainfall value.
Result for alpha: 25.23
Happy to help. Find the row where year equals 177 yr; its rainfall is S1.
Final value 28.05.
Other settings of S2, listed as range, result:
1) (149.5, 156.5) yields 27.27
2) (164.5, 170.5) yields 27.4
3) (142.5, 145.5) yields 28.11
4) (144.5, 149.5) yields 27.86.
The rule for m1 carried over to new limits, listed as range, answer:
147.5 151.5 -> 28.59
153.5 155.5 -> 29.69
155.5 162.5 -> 28.77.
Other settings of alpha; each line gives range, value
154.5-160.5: 27.23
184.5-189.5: 23.44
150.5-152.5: 28.28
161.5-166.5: 26.93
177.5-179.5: 27.52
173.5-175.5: 27.97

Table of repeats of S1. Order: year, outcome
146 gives 28.89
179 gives 27.75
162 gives 28.52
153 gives 27.27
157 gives 27.37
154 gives 28.03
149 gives 27.86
